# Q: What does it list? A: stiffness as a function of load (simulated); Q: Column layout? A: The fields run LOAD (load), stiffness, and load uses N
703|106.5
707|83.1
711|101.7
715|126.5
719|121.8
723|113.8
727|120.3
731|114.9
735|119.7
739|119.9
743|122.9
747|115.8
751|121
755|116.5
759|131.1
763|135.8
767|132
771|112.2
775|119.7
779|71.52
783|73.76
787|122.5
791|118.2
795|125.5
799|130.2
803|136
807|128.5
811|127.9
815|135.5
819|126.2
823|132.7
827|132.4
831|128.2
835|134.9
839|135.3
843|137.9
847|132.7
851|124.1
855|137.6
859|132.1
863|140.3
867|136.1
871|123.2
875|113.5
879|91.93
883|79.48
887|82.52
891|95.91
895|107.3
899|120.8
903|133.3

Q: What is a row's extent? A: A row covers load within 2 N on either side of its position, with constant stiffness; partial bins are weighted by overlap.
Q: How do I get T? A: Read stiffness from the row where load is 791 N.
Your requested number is 118.2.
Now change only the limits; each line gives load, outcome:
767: 132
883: 79.48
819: 126.2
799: 130.2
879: 91.93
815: 135.5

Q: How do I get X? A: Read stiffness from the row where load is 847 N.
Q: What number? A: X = 132.7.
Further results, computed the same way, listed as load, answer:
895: 107.3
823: 132.7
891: 95.91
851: 124.1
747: 115.8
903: 133.3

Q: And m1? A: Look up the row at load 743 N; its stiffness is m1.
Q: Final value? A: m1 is 122.9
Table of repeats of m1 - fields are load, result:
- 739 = 119.9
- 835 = 134.9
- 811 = 127.9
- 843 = 137.9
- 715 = 126.5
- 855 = 137.6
